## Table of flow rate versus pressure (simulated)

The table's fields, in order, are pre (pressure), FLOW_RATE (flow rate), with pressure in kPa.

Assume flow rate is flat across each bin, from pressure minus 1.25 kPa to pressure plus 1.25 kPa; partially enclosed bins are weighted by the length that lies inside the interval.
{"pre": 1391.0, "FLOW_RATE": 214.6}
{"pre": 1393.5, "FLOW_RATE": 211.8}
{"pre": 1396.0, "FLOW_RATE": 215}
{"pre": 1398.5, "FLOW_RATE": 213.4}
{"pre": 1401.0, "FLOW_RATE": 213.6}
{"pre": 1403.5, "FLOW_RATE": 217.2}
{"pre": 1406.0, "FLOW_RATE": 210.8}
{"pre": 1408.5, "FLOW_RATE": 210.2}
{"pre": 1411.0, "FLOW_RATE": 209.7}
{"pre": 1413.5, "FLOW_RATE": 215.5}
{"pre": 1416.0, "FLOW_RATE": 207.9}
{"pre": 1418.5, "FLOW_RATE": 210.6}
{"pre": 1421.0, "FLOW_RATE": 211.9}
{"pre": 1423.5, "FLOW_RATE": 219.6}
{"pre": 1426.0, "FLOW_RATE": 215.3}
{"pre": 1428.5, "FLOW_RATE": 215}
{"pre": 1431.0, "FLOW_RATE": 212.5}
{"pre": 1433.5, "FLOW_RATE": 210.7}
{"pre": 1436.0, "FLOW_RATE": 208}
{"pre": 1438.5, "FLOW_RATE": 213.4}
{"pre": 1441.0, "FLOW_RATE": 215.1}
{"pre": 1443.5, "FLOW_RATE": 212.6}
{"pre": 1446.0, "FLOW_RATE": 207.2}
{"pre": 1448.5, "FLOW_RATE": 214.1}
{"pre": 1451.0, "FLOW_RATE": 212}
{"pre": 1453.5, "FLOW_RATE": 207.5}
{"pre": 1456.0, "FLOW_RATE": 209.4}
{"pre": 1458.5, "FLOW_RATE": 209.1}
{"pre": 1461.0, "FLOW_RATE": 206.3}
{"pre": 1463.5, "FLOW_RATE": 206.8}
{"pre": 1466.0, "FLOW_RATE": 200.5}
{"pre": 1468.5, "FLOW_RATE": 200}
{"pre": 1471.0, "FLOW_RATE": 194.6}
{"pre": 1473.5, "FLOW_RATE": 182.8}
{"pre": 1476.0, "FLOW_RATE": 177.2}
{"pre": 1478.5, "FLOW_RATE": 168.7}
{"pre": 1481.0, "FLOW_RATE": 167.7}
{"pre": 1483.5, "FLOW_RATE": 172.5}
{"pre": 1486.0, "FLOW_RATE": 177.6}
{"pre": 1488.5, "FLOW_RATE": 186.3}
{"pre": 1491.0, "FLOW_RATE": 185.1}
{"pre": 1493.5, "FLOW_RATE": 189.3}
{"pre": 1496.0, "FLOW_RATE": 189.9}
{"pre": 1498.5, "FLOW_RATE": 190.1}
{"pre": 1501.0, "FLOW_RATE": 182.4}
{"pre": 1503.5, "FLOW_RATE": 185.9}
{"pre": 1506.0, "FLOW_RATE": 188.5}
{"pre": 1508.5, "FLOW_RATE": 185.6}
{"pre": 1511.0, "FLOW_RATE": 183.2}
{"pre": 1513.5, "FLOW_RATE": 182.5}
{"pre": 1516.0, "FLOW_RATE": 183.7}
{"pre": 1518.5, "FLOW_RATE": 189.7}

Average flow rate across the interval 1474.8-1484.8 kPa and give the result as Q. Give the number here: 172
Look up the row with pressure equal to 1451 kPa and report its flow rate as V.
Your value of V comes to 212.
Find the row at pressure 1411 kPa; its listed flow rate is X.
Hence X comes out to 209.7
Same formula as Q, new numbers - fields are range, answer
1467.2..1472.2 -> 197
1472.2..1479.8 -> 176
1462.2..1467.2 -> 204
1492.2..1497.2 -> 190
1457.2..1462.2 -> 208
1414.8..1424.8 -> 213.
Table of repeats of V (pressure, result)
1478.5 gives 168.7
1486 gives 177.6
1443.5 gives 212.6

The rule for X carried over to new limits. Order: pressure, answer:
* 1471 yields 194.6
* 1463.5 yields 206.8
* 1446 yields 207.2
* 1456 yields 209.4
